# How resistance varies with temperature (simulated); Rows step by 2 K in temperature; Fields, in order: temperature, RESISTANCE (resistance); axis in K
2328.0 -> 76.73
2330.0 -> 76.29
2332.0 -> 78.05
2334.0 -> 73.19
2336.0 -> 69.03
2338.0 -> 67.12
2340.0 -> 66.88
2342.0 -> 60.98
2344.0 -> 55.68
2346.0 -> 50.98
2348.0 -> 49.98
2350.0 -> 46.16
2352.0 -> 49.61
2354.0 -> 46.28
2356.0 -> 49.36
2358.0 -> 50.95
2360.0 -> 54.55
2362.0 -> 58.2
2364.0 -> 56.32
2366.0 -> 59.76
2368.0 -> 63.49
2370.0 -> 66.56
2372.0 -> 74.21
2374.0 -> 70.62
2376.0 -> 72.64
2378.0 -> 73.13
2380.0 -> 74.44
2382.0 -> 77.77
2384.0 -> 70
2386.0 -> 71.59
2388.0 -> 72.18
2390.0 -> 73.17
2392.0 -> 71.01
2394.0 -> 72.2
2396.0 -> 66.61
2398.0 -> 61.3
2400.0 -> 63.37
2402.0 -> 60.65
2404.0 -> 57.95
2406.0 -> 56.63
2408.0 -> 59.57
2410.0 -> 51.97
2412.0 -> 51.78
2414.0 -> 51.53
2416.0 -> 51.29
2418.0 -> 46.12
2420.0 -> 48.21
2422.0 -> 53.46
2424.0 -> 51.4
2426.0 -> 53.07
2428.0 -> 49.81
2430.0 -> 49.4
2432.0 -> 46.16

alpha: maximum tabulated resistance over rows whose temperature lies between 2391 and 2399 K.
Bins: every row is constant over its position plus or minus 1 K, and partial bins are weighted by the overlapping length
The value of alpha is 72.2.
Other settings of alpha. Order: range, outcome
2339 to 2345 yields 66.88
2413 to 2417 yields 51.53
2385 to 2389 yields 72.18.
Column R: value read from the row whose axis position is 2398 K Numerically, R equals 61.3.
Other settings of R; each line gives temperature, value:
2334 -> 73.19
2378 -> 73.13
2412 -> 51.78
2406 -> 56.63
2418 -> 46.12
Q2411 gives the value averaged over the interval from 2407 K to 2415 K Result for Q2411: 53.7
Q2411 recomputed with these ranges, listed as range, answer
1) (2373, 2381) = 72.7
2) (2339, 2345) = 61.2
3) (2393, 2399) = 66.7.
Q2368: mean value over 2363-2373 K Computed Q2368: 64.1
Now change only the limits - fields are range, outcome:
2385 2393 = 72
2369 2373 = 70.4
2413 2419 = 49.6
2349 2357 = 47.9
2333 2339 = 69.8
